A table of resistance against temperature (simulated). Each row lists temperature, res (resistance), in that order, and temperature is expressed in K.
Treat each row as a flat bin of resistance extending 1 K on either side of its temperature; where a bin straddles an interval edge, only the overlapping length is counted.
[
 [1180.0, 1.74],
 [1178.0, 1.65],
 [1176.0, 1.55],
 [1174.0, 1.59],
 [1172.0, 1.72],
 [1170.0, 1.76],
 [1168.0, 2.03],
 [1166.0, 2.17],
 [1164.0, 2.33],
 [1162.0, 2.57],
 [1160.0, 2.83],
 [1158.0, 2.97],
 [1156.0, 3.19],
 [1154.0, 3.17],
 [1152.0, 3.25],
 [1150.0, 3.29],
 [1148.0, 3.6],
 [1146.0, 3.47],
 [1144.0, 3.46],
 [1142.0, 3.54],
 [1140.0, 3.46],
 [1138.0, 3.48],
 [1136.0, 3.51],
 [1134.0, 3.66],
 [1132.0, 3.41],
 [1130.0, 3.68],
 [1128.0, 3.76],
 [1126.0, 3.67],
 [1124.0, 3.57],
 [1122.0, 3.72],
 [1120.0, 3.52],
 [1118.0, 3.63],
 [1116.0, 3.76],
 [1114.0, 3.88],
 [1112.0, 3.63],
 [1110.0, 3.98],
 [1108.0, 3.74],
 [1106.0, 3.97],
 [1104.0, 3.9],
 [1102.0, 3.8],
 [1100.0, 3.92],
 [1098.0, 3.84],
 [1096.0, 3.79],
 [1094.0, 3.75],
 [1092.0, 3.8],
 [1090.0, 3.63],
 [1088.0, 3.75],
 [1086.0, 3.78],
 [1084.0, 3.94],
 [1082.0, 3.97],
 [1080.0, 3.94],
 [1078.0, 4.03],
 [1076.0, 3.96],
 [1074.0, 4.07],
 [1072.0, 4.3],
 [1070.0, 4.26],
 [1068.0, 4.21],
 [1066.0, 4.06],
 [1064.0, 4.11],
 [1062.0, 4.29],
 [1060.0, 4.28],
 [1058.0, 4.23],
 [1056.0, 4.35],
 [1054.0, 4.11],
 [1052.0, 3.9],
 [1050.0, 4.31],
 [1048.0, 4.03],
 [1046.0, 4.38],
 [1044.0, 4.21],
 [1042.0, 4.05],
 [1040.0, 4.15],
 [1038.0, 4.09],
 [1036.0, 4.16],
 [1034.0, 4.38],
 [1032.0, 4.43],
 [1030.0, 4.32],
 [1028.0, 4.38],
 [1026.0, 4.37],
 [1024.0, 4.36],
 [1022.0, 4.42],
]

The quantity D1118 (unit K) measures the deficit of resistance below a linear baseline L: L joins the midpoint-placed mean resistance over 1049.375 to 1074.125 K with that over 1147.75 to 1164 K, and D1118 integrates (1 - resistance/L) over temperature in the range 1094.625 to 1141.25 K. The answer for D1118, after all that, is -2.7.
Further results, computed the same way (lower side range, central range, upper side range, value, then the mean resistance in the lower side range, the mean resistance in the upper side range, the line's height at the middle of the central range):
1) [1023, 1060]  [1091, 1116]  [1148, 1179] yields -3.8 K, 4.24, 2.44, 3.32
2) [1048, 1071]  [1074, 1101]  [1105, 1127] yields 0.7 K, 4.18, 3.73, 3.96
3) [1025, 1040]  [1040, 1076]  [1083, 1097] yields -1.0 K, 4.29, 3.78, 4.06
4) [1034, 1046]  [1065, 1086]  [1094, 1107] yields -0.4 K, 4.17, 3.86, 3.99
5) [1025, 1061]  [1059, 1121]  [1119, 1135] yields -0.4 K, 4.23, 3.62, 3.89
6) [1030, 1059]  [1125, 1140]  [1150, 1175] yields -3.4 K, 4.2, 2.5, 2.93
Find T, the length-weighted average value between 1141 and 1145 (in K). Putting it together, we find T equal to 3.5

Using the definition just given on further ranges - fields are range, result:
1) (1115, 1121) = 3.64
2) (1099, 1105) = 3.87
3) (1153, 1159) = 3.11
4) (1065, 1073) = 4.21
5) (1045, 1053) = 4.15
